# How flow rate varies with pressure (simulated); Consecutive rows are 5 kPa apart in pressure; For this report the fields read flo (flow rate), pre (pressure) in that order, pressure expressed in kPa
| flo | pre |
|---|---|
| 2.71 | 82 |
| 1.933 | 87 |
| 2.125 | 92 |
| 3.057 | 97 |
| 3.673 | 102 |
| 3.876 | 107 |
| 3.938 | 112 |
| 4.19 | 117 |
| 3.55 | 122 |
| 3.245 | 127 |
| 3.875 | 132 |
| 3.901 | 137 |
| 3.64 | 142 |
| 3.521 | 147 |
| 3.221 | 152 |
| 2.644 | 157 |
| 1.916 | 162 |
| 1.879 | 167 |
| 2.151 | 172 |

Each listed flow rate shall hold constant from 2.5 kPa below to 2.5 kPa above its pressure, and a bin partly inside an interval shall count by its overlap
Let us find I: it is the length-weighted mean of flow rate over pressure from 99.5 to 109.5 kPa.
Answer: 3.77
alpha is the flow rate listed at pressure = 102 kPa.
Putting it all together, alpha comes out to 3.673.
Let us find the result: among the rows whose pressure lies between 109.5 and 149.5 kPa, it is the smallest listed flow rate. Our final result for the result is 3.245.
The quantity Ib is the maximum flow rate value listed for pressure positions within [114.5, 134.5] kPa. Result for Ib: 4.19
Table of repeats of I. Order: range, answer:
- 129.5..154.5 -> 3.63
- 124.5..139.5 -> 3.67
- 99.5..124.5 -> 3.85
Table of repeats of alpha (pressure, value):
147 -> 3.521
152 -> 3.221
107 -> 3.876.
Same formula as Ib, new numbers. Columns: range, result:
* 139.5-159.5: 3.64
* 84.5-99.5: 3.057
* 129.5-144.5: 3.901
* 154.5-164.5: 2.644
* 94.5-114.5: 3.938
